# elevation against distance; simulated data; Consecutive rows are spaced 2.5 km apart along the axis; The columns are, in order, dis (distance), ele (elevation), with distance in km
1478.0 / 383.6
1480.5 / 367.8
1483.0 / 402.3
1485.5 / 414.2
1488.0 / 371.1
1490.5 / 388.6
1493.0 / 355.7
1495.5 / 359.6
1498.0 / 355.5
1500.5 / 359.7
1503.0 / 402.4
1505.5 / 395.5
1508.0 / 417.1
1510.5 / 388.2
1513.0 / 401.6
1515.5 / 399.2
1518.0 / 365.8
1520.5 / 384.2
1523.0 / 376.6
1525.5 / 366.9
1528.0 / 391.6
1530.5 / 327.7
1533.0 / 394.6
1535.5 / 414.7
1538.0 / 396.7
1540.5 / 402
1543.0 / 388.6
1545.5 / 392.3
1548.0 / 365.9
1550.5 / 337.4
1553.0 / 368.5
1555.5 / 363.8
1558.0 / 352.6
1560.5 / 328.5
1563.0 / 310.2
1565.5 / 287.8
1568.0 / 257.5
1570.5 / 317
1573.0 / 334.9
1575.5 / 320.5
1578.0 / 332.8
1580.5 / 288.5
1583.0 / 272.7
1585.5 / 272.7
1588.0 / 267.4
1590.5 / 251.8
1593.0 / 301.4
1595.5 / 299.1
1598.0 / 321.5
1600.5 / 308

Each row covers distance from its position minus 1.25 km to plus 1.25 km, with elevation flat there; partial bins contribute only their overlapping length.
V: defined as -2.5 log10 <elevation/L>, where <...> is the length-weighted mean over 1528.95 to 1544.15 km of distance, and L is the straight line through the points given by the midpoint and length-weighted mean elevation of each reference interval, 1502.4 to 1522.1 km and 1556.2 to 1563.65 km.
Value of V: -0.07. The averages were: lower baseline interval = 394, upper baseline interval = 335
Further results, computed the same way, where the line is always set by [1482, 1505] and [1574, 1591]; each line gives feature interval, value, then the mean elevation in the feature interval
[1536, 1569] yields -0.10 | 352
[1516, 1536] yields -0.09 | 377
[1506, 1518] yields -0.11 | 397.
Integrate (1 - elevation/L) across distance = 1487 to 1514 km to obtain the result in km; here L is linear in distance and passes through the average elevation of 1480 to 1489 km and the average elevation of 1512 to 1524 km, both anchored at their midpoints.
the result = 0.5 km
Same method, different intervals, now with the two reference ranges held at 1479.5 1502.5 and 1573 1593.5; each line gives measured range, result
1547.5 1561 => -1.5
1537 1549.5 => -2.3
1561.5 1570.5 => 0.5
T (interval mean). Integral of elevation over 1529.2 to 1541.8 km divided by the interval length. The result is 387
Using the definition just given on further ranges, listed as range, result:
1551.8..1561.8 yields 353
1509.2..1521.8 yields 388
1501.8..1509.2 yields 405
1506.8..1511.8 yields 402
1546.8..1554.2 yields 357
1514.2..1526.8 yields 379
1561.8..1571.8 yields 293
